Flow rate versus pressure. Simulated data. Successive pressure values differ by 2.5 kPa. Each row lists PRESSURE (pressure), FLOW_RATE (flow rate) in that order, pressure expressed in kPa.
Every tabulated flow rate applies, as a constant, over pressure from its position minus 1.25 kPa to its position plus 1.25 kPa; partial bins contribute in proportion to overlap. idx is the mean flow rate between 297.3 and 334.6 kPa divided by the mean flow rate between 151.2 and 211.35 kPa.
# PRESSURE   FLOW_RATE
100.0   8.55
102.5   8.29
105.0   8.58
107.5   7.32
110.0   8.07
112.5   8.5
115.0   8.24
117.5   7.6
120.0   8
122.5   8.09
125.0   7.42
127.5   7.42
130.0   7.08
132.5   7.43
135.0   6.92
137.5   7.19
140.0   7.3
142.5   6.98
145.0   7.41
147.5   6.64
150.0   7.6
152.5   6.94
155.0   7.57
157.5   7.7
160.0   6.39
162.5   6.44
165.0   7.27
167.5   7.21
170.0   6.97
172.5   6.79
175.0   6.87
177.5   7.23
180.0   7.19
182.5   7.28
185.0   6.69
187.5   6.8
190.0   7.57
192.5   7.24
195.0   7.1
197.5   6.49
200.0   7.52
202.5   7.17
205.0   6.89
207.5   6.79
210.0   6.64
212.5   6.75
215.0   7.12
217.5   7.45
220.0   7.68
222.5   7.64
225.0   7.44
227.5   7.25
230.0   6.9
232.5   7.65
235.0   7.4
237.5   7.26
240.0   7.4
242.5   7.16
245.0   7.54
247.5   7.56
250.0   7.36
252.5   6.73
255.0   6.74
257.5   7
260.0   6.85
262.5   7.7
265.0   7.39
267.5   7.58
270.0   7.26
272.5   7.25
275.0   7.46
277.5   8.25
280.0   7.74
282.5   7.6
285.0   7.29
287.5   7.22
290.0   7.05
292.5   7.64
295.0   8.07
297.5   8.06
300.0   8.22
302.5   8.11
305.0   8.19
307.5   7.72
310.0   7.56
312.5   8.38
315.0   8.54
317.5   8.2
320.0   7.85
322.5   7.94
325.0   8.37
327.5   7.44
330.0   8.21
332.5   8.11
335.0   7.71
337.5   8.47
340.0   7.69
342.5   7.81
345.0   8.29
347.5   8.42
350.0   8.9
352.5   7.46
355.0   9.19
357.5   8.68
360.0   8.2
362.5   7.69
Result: 1.15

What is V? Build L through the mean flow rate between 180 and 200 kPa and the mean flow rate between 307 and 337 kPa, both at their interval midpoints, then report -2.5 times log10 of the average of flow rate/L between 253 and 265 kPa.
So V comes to 0.07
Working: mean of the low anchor 7.07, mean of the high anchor 8.02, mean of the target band 7.08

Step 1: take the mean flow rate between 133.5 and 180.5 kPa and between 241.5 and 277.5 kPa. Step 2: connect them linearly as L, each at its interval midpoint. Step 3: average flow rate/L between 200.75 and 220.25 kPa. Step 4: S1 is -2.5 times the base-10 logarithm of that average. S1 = 0.02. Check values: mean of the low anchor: 7.08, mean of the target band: 7.04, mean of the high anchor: 7.29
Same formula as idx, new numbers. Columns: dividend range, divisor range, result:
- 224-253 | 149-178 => 1.03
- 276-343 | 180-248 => 1.10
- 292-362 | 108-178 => 1.11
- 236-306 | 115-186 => 1.04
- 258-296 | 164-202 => 1.06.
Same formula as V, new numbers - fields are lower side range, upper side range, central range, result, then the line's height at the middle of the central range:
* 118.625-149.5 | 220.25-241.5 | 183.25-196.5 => 0.04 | 7.36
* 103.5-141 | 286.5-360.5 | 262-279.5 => 0.06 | 7.96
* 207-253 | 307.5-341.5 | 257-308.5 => 0.01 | 7.69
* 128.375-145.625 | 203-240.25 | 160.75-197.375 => 0.03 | 7.2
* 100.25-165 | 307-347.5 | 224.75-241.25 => 0.07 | 7.78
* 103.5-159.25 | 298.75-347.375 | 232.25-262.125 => 0.09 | 7.85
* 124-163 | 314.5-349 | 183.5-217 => 0.07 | 7.44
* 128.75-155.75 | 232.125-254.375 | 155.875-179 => 0.03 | 7.21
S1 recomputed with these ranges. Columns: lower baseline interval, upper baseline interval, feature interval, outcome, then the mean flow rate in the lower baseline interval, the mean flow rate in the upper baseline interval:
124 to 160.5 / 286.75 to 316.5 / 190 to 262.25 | 0.06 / 7.21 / 7.91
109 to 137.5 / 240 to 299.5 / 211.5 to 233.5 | 0.03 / 7.68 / 7.42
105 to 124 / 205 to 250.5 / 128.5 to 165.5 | 0.10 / 8.01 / 7.27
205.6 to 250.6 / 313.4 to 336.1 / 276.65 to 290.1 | 0.02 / 7.27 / 8.05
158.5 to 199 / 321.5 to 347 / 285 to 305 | 0.00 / 6.98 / 8.02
